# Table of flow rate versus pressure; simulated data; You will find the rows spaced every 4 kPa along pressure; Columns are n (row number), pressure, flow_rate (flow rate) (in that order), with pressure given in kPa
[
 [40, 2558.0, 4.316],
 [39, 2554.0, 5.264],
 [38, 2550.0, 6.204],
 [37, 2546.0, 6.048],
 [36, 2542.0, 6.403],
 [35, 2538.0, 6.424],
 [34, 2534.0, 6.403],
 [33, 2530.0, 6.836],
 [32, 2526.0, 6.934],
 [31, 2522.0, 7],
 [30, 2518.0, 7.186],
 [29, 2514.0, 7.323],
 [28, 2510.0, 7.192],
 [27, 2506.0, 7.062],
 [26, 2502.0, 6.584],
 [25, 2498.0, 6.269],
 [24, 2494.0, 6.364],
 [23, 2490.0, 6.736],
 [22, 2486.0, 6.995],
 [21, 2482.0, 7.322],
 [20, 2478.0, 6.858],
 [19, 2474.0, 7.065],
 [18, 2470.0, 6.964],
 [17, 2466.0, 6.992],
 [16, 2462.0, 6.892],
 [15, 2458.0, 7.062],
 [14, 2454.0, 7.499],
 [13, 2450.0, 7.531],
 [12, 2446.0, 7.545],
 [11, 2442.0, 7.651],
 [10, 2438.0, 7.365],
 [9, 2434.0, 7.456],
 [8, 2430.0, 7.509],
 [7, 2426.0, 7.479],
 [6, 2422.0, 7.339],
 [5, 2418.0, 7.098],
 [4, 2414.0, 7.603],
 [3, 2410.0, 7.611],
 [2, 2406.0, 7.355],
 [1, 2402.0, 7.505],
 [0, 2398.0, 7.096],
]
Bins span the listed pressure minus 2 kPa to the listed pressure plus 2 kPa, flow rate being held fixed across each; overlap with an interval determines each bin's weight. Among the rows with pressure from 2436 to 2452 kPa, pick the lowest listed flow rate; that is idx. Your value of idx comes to 7.365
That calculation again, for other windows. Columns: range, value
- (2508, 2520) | 7.186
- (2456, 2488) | 6.858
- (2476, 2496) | 6.364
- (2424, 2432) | 7.479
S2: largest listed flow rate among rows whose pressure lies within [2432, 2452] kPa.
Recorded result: 7.651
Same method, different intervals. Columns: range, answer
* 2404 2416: 7.611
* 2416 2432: 7.509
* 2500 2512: 7.192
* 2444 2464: 7.545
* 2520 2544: 7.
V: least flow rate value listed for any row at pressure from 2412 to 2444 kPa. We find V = 7.098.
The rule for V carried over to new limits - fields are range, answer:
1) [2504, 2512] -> 7.062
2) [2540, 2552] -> 6.048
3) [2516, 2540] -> 6.403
